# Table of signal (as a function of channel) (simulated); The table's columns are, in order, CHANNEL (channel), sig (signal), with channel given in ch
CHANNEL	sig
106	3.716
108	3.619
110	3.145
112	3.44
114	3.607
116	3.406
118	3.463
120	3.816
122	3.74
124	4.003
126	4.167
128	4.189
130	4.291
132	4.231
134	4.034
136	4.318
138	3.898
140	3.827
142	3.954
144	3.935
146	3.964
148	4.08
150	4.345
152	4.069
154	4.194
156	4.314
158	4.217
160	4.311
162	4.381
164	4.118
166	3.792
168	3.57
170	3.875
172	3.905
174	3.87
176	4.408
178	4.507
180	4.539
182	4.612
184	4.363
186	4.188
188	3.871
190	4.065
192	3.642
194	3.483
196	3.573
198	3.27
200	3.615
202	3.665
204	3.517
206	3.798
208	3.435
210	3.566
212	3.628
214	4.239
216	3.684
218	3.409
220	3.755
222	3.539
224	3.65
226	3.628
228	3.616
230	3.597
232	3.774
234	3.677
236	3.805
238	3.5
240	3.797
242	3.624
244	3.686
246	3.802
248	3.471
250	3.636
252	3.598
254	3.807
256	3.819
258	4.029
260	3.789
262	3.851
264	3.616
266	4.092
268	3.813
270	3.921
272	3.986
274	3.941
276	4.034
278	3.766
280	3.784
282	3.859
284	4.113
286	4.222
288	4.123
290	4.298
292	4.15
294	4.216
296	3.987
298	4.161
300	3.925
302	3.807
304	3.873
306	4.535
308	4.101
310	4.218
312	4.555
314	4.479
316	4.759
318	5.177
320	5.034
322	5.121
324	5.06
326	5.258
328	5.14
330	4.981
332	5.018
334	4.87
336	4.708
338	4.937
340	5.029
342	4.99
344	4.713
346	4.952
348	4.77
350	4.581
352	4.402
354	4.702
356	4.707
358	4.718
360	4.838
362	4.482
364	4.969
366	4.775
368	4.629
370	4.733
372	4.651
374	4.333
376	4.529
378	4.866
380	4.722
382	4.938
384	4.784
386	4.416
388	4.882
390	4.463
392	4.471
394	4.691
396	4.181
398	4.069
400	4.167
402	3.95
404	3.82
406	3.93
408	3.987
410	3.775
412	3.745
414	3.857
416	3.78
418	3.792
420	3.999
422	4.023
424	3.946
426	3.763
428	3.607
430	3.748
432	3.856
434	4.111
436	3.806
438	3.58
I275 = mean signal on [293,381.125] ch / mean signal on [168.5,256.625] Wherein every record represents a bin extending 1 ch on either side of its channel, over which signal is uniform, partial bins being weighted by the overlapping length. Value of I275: 1.23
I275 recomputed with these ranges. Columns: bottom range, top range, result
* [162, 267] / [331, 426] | 1.18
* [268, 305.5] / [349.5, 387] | 1.17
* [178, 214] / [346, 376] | 1.21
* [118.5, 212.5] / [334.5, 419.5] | 1.13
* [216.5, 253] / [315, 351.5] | 1.36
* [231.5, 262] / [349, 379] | 1.25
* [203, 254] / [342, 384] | 1.29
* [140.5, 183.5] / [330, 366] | 1.16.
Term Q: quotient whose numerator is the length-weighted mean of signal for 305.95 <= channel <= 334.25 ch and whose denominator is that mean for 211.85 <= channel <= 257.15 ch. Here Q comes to 1.31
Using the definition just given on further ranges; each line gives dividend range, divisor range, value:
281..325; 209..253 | 1.19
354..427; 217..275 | 1.17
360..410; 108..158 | 1.14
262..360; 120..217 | 1.11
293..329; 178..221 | 1.18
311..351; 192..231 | 1.36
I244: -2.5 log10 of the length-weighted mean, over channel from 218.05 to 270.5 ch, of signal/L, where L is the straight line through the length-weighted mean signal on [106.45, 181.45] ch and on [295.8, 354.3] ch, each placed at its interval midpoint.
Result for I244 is 0.17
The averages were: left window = 3.99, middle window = 3.72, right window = 4.67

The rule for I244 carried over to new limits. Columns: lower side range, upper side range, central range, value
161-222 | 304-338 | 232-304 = 0.14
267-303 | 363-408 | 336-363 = -0.11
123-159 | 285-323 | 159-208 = 0.06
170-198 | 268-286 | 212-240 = 0.09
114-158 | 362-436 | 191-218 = 0.13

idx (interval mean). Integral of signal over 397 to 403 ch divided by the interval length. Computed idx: 4.06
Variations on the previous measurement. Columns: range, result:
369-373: 4.69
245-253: 3.63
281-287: 4.06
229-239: 3.67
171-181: 4.25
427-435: 3.83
